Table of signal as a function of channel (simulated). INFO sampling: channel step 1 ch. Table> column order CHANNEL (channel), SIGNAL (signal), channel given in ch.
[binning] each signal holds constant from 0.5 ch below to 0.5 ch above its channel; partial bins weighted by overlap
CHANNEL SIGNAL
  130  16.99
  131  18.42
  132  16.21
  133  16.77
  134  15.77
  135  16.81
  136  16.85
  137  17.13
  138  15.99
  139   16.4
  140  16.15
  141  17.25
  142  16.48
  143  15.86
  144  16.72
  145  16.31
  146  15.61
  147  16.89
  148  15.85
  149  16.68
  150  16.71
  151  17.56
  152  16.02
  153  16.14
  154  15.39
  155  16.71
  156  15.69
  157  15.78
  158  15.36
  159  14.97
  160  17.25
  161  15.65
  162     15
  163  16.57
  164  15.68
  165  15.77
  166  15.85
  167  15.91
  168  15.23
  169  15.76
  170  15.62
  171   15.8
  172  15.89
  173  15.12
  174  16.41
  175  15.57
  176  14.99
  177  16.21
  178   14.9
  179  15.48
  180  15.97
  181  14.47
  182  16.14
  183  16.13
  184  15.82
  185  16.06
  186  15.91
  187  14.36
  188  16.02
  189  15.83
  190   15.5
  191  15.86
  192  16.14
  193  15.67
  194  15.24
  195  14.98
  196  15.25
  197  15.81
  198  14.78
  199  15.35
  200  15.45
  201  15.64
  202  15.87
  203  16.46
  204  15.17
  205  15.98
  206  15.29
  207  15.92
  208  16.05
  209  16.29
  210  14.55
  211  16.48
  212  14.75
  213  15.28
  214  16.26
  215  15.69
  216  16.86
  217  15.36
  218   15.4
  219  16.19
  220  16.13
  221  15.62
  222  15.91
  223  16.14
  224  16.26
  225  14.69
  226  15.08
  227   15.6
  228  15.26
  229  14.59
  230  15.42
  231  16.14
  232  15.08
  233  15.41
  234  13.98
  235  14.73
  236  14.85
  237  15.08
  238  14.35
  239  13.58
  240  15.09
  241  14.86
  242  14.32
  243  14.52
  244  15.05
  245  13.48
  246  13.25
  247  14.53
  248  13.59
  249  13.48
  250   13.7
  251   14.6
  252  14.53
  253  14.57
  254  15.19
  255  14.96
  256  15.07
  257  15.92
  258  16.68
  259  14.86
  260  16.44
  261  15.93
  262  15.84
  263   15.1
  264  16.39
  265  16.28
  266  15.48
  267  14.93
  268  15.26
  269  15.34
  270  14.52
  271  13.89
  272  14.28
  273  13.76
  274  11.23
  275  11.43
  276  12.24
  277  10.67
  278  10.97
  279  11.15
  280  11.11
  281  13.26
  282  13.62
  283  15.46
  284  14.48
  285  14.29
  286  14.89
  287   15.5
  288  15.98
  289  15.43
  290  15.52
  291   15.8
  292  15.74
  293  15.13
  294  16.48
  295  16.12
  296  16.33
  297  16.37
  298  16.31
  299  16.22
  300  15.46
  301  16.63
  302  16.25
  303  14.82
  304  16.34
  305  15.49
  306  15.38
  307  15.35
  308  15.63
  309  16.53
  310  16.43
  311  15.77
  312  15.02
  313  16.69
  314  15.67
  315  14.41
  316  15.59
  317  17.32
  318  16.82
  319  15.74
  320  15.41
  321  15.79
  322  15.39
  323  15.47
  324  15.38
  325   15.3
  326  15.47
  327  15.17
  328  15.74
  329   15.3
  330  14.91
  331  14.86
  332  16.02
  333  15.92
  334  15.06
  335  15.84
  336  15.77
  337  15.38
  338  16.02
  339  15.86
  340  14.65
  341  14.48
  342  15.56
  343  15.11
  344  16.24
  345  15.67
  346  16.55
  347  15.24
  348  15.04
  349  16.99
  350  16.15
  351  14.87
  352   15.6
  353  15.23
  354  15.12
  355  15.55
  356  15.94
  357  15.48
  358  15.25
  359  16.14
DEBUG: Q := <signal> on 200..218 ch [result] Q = 15.7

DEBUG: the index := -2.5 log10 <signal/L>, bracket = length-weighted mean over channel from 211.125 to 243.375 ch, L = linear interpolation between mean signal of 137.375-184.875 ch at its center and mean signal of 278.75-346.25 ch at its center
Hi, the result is 0.03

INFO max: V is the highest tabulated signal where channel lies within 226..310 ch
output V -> 16.68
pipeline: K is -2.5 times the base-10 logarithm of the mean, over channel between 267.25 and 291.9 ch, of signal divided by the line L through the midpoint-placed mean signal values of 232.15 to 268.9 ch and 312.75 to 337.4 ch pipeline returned 0.10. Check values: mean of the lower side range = 14.9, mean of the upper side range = 15.6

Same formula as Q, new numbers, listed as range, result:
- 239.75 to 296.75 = 14.5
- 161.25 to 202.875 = 15.6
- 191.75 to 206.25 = 15.5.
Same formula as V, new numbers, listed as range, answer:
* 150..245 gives 17.56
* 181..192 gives 16.14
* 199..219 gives 16.86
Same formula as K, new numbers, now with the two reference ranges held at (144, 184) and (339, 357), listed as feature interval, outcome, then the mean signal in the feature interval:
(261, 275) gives 0.070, 14.7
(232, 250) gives 0.099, 14.4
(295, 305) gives -0.029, 16.1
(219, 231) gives 0.014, 15.6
